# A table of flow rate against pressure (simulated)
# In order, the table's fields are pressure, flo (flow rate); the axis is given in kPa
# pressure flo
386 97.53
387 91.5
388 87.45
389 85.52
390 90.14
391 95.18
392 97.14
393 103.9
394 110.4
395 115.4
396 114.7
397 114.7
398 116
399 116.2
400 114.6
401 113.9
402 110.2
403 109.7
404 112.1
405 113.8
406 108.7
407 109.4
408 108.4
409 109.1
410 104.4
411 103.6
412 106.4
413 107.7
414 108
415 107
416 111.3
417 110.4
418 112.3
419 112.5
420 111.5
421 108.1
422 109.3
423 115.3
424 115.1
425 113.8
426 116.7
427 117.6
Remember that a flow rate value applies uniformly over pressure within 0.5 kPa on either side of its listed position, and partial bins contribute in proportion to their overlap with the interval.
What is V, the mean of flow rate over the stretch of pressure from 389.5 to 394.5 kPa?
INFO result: 99.4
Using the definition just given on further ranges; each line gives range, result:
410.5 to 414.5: 106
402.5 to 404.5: 111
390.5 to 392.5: 96.2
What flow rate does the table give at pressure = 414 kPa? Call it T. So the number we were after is 108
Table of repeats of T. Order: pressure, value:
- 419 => 112.5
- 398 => 116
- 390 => 90.14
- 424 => 115.1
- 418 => 112.3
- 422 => 109.3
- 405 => 113.8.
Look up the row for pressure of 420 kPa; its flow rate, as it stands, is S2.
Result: 111.5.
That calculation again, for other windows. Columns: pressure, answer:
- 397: 114.7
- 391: 95.18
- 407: 109.4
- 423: 115.3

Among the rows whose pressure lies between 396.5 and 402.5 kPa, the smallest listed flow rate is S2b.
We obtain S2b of 110.2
